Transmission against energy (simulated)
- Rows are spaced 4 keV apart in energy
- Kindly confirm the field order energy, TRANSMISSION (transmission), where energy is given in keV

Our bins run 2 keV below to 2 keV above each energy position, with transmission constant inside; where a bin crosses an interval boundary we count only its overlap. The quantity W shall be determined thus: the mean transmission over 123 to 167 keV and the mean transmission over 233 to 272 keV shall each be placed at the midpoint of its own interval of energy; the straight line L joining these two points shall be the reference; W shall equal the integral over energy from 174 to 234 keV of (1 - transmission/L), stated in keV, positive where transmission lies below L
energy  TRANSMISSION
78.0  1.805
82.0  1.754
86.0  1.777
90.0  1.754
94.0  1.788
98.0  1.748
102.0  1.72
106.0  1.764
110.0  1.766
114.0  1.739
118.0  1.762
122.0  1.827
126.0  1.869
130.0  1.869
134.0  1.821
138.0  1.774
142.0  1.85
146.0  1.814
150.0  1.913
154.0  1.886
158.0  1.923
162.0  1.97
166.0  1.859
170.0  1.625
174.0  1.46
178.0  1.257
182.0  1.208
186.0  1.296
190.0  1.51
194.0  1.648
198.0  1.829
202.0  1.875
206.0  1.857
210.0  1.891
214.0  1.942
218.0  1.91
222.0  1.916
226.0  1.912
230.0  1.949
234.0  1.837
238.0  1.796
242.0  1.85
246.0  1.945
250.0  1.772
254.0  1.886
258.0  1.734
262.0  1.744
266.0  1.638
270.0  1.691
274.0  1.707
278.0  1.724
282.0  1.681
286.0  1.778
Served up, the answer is 3.7 keV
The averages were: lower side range 1.87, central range 1.71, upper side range 1.79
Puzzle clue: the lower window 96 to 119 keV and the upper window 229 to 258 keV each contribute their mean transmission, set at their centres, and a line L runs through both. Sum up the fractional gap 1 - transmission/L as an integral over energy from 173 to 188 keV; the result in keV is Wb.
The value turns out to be 4.2 keV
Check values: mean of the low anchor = 1.75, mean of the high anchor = 1.85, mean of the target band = 1.29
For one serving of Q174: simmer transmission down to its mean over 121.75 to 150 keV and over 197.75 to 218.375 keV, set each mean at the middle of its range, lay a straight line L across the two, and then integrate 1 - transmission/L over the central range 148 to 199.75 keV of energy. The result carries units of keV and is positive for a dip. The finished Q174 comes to 6.1 keV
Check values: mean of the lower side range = 1.84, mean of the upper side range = 1.89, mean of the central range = 1.64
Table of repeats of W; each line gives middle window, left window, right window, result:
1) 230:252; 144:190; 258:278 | -2.12 keV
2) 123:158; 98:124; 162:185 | -4.44 keV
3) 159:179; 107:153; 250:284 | 1.41 keV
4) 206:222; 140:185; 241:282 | -1.63 keV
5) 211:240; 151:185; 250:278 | -3.33 keV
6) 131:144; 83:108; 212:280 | -0.32 keV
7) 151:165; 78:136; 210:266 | -0.85 keV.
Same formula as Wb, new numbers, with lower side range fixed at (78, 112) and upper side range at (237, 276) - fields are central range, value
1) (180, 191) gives 2.78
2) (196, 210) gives -0.69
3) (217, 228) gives -0.87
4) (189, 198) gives 0.65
